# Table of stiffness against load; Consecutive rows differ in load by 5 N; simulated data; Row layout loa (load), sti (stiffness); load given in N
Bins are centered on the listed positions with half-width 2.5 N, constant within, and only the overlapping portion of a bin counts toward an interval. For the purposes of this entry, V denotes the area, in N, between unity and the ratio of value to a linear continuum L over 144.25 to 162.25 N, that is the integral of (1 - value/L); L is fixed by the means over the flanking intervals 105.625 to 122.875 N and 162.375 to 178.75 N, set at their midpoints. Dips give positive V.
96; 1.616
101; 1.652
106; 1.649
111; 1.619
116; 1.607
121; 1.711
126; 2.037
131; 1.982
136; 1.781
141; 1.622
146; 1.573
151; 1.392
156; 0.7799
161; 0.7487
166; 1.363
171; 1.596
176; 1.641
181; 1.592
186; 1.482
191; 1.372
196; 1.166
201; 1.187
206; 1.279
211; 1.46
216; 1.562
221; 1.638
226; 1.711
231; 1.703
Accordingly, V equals 4.7 N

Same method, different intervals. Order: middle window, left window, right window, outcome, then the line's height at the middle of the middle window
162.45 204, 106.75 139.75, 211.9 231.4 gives 7.0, 1.69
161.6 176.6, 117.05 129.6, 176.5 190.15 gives 1.7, 1.61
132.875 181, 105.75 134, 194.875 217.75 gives 5.4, 1.59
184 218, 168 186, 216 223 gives 5.2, 1.6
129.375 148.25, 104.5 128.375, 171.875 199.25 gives -1.1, 1.64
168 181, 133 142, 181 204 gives -1.3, 1.46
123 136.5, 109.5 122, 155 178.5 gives -3.6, 1.53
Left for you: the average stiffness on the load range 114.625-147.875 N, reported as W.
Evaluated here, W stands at 1.77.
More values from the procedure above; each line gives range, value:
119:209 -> 1.46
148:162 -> 1.02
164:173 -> 1.48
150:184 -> 1.3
